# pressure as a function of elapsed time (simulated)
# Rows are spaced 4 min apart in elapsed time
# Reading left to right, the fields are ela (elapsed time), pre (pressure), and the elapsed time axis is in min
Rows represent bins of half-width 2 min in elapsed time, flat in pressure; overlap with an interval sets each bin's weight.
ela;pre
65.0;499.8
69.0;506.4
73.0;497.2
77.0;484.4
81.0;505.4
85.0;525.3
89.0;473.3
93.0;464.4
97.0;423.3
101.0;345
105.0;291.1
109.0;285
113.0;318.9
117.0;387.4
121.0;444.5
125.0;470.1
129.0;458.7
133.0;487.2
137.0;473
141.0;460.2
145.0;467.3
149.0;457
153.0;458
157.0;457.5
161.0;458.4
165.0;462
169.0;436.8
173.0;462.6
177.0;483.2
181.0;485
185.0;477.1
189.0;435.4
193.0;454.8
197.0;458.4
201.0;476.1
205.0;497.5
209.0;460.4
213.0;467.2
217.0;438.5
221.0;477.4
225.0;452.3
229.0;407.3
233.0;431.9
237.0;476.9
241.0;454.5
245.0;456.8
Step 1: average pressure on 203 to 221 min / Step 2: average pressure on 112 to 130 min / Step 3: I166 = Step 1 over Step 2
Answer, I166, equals 1.12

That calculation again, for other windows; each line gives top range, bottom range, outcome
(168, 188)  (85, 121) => 1.21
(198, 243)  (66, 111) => 1.05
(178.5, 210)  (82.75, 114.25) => 1.19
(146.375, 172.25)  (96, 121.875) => 1.30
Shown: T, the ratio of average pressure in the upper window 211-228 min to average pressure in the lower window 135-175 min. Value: 1.0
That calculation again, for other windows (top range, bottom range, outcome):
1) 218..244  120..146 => 0.96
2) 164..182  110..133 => 1.12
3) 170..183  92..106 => 1.24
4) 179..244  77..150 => 1.07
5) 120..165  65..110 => 1.05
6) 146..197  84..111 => 1.16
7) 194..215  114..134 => 1.07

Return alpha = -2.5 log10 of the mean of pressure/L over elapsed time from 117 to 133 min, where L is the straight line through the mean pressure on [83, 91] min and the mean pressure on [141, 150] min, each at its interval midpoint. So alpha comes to 0.05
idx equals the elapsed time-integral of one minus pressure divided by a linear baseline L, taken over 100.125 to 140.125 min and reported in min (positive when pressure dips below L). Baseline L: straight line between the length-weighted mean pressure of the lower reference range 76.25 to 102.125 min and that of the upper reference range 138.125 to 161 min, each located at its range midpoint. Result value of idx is 5.4 min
